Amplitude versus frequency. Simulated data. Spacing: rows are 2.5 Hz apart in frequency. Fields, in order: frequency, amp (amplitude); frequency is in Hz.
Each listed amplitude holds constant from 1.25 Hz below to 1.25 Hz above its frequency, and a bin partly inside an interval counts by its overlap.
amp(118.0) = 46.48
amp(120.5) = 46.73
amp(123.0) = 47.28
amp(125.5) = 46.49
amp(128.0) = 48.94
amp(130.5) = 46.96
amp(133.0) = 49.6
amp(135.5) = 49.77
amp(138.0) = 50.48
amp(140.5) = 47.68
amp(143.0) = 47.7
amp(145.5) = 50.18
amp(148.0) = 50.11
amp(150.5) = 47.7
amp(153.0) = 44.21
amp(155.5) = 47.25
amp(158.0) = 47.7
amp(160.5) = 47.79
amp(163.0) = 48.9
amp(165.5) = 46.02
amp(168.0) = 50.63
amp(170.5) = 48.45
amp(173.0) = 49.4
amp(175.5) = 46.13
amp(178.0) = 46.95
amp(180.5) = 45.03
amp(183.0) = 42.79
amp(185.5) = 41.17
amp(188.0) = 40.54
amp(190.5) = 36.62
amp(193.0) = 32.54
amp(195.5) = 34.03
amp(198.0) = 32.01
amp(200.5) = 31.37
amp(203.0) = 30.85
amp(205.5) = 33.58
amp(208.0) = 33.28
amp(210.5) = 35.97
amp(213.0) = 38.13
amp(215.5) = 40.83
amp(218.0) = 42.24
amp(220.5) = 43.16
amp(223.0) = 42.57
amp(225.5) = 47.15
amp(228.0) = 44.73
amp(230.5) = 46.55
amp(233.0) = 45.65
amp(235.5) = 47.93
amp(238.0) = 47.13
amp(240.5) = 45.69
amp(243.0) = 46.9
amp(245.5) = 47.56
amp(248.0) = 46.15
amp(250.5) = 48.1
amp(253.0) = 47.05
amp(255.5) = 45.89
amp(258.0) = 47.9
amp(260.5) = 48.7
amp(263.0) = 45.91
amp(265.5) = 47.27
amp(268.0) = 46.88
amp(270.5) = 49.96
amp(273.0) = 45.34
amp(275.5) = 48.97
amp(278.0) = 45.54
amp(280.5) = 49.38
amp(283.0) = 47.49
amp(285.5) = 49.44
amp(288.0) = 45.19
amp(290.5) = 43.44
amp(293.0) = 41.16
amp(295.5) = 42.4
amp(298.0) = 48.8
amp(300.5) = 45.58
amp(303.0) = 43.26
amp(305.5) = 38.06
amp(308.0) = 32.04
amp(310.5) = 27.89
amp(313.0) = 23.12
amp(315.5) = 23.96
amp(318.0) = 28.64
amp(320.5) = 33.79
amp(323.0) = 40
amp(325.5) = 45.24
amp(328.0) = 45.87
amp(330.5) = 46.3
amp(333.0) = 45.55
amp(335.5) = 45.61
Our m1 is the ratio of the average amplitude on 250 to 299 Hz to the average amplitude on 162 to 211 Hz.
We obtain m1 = 1.16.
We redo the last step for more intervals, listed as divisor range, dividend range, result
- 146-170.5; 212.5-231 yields 0.90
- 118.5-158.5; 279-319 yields 0.82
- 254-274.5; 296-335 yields 0.81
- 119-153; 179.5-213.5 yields 0.75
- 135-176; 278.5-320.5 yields 0.81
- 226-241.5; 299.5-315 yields 0.74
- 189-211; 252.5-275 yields 1.42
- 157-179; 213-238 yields 0.92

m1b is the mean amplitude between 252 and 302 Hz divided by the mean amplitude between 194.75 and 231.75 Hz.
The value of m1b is 1.2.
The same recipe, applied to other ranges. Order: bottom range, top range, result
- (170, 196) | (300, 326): 0.81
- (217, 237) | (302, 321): 0.69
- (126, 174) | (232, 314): 0.92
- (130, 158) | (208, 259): 0.92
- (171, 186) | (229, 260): 1.03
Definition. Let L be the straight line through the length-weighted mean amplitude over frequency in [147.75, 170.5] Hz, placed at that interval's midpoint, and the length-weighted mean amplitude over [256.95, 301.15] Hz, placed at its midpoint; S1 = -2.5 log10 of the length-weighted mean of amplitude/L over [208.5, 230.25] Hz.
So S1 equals 0.13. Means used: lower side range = 47.7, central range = 41.8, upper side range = 46.6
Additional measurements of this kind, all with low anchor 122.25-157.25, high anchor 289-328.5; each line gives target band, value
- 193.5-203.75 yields 0.35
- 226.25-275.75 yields -0.14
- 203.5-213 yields 0.26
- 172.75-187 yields 0.02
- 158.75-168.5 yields -0.03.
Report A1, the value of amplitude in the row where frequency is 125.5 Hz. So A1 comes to 46.49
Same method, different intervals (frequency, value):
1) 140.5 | 47.68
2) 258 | 47.9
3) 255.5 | 45.89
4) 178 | 46.95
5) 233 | 45.65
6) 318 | 28.64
